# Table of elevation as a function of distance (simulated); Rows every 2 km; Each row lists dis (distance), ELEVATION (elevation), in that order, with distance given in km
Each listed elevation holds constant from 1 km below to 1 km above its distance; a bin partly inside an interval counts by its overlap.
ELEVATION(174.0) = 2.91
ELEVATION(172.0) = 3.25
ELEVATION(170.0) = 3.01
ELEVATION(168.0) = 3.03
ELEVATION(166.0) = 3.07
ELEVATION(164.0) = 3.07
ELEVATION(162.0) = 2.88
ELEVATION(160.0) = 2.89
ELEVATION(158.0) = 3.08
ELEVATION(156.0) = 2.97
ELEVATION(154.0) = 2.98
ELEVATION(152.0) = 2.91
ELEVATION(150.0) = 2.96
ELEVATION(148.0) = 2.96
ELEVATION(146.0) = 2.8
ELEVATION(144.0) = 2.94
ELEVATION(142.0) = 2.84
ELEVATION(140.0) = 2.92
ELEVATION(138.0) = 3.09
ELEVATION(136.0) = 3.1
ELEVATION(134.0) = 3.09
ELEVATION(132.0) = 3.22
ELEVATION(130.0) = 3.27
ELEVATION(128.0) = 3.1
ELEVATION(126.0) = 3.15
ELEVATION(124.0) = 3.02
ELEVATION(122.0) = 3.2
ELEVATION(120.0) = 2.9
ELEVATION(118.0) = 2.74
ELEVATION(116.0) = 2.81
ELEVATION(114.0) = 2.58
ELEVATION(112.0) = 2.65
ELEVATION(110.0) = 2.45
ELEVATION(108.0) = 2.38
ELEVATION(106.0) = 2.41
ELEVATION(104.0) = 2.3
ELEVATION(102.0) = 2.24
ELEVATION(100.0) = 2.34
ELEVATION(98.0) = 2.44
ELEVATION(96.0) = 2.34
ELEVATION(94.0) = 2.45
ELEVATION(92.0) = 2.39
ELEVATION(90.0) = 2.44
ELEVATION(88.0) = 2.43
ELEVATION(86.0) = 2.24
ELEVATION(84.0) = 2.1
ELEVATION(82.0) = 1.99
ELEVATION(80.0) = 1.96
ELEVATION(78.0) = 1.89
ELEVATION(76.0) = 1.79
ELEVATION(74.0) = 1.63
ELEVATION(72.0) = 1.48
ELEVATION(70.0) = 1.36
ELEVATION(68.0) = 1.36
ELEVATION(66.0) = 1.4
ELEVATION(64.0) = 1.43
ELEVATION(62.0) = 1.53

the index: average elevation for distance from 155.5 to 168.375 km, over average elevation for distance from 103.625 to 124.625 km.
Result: 1.12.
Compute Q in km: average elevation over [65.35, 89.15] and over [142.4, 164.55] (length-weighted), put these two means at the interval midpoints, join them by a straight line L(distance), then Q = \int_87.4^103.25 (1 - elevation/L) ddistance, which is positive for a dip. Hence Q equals -2.3 km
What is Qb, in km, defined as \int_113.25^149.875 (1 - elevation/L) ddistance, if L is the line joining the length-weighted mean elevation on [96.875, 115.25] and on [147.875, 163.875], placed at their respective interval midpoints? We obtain -3.96 km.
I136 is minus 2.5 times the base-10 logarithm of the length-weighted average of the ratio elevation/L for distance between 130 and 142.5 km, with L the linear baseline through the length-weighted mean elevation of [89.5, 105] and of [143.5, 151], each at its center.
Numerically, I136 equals -0.104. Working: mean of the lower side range 2.37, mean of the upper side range 2.91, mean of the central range 3.07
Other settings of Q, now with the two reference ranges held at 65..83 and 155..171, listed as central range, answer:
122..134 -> -3.3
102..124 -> -3.8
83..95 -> -3.0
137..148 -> -1.0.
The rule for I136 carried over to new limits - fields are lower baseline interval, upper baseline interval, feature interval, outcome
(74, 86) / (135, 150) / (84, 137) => -0.10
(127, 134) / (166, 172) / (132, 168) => 0.05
